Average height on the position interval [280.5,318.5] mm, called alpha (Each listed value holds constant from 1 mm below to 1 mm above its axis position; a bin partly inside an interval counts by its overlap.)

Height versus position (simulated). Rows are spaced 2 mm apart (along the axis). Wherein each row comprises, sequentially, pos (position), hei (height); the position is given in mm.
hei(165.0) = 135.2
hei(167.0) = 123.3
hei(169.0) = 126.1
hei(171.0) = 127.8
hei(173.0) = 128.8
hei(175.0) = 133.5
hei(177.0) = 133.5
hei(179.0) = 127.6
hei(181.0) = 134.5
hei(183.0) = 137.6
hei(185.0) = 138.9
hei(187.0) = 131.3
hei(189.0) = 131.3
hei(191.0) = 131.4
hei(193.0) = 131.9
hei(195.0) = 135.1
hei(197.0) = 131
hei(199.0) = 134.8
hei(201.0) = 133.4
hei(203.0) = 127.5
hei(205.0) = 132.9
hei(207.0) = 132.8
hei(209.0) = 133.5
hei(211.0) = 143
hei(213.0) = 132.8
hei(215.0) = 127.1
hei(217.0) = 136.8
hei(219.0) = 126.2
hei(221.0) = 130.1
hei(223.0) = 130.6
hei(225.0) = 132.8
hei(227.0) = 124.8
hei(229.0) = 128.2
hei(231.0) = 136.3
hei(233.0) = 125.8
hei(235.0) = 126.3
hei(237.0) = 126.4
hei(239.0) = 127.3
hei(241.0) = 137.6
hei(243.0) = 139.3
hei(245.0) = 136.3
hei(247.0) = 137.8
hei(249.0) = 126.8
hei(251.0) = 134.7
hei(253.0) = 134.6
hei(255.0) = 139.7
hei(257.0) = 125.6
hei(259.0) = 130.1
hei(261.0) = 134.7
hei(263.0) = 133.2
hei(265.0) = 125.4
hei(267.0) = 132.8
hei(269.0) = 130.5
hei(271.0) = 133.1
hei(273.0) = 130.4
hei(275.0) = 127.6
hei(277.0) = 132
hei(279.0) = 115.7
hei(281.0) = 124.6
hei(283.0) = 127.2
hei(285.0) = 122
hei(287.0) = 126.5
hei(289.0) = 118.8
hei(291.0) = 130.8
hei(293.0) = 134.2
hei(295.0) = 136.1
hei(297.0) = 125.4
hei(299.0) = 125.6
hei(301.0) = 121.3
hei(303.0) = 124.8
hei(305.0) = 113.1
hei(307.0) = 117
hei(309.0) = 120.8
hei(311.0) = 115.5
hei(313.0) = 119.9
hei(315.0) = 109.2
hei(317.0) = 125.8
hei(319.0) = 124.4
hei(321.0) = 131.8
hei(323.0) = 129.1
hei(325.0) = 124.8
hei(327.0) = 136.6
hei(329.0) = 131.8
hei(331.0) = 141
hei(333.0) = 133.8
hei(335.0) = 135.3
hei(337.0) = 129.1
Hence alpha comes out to 123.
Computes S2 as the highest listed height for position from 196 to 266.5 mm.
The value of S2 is 143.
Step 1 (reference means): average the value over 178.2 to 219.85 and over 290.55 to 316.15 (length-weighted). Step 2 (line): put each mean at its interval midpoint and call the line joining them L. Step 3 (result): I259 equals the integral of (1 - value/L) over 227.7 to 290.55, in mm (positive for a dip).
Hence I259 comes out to -1.5 mm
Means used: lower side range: 133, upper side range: 122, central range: 130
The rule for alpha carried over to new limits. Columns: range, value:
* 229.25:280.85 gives 131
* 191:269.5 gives 132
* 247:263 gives 133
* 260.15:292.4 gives 128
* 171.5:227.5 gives 132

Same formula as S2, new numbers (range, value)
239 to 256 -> 139.7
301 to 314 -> 124.8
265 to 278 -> 133.1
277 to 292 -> 132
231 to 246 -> 139.3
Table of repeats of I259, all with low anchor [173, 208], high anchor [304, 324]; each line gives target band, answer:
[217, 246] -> -0.5 mm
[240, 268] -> -1.5 mm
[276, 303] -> -0.7 mm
